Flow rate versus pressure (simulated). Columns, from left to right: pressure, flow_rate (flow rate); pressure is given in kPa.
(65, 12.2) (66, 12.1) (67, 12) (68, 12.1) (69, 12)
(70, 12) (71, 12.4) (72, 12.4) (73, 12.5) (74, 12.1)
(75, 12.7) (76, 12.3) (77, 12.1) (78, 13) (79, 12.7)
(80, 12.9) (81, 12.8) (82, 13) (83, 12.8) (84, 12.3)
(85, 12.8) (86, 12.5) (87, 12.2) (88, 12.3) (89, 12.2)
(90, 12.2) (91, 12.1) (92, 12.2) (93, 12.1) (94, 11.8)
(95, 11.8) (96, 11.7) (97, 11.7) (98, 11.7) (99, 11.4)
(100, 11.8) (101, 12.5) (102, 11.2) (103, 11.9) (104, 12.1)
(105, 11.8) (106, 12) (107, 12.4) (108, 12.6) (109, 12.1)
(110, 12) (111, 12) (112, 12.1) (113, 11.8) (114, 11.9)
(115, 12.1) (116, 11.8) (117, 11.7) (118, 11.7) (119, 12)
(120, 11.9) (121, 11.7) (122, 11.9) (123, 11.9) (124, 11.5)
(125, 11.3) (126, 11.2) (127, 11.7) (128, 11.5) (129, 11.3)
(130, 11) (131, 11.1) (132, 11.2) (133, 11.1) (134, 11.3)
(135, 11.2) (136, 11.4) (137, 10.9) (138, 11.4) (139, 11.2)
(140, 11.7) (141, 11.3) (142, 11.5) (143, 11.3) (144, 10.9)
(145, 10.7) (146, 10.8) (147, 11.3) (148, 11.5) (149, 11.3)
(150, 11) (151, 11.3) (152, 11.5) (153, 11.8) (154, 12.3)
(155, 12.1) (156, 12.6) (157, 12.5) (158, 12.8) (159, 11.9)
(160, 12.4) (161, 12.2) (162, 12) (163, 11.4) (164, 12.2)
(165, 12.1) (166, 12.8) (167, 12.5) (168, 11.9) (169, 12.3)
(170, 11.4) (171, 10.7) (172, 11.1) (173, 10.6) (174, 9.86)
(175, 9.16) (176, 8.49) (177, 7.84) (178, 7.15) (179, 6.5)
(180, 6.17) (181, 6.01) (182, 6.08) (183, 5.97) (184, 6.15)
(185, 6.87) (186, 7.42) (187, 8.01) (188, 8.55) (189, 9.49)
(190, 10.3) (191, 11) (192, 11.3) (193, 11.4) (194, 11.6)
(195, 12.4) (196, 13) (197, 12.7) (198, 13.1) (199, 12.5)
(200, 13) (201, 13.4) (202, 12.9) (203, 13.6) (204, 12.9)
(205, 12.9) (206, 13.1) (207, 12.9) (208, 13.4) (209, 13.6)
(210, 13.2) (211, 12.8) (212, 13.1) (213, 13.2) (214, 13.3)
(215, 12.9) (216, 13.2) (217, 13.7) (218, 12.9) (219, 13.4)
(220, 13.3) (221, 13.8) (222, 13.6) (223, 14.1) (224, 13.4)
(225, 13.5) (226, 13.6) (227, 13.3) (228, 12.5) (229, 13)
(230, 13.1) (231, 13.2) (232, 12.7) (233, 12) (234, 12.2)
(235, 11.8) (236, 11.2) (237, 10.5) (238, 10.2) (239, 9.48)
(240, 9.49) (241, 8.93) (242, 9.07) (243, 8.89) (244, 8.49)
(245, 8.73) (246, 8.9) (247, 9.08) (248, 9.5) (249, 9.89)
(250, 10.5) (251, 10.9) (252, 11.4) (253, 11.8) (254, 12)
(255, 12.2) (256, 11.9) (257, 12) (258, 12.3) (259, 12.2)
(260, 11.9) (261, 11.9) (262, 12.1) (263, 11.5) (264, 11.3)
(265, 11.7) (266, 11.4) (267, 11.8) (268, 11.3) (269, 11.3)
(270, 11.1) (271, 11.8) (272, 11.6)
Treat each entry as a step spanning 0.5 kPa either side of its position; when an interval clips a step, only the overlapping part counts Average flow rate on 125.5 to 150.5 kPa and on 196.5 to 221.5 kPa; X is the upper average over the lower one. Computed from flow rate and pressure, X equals 1.17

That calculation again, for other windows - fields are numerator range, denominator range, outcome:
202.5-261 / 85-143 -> 1.02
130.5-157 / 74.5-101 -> 0.93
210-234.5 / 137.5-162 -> 1.13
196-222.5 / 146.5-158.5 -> 1.11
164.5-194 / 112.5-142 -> 0.81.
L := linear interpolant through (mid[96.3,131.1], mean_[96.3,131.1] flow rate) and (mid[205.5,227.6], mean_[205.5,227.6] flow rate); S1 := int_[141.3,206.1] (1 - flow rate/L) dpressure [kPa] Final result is 9.4 kPa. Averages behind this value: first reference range 11.8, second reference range 13.3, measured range 10.8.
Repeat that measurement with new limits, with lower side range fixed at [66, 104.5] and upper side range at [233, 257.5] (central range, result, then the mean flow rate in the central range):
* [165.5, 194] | 4.9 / 9.22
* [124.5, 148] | 0.8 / 11.2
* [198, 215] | -3.5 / 13.1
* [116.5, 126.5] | 0.1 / 11.7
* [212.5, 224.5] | -3.0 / 13.4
